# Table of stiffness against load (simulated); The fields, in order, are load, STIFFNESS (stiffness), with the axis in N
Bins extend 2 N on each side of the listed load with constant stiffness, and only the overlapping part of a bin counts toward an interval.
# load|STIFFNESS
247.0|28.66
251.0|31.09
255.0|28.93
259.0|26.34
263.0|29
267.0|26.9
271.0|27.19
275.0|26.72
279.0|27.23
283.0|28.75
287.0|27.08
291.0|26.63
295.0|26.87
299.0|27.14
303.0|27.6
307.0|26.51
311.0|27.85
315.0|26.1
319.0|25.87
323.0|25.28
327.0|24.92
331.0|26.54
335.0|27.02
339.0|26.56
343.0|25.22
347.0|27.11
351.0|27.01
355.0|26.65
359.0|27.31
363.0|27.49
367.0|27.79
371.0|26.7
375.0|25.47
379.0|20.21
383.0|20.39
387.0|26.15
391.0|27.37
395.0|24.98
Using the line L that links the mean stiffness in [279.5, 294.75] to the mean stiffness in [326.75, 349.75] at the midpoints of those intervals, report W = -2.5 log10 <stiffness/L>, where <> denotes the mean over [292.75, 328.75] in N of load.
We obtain 0.02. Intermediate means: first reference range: 27.4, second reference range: 26.4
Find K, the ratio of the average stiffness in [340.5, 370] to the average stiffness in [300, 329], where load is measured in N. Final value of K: 1.02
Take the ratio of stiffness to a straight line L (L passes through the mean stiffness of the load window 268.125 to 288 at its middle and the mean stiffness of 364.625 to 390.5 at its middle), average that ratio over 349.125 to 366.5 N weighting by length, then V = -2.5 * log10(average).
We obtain -0.08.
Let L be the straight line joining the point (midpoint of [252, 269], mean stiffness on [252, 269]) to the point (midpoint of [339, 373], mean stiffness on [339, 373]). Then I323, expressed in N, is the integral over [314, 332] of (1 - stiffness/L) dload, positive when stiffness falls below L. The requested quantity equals 1.05 N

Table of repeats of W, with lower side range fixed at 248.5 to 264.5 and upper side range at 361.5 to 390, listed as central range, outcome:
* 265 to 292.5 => 0.034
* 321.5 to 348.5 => 0.007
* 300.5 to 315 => 0.000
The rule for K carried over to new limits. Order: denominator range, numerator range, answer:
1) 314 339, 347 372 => 1.05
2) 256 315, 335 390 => 0.95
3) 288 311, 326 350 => 0.97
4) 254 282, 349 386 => 0.93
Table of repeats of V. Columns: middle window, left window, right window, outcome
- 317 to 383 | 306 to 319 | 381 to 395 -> -0.01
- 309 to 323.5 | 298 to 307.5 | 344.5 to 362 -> 0.03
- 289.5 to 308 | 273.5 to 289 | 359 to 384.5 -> 0.00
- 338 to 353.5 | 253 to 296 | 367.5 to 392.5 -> -0.04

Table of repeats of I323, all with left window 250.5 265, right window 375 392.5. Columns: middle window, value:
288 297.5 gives 0.15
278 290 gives -0.03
